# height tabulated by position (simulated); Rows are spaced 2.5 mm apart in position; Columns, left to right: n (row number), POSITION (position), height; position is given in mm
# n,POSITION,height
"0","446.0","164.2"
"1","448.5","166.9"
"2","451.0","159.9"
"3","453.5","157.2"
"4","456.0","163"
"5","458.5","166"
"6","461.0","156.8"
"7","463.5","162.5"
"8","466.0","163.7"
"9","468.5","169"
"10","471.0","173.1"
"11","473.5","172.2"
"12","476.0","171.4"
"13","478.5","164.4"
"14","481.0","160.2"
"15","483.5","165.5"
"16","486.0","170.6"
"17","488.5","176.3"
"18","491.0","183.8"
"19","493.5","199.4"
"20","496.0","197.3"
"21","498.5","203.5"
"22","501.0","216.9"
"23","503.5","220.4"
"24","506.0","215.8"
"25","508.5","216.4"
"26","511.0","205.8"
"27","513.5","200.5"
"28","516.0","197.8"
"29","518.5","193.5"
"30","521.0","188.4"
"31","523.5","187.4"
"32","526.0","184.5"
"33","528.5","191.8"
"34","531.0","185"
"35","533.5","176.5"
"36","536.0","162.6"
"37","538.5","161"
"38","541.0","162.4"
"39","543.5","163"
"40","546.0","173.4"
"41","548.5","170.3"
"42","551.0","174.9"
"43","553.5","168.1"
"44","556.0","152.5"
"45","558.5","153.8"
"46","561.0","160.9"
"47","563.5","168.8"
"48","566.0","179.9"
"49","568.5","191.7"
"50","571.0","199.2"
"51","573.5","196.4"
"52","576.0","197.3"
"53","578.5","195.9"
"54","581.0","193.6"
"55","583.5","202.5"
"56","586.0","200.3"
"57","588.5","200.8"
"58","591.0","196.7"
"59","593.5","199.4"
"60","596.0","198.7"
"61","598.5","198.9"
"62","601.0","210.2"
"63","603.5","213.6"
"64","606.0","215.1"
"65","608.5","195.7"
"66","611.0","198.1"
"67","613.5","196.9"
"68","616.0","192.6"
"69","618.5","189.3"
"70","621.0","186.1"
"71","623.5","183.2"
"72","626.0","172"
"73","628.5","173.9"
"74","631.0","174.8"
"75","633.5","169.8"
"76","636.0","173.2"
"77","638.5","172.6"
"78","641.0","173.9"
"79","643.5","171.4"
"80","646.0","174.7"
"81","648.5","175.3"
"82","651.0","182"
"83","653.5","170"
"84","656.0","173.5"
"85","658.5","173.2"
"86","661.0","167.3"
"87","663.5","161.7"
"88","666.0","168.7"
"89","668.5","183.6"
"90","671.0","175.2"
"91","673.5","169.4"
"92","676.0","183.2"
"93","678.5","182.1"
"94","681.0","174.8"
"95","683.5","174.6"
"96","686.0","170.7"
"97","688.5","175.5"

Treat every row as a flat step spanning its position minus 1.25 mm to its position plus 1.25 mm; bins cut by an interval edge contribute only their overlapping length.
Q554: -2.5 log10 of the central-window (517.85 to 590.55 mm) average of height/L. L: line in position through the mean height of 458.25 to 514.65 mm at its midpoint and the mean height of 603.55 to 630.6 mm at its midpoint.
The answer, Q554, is 0.042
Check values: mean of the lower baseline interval 184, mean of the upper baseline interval 191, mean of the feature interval 181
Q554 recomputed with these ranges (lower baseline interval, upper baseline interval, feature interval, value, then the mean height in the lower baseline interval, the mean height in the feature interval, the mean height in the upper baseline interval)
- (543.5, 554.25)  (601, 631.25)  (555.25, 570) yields 0.04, 171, 169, 192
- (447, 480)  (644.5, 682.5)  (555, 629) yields -0.12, 165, 191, 174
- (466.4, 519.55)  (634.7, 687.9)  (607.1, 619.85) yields -0.10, 189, 195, 174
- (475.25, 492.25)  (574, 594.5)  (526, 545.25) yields 0.07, 170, 173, 198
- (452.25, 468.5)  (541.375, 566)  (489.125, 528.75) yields -0.22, 162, 200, 166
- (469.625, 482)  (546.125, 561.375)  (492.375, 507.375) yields -0.24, 168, 209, 164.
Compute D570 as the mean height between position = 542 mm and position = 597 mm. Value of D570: 183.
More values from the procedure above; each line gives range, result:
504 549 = 186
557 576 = 180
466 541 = 186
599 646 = 187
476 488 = 167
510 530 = 193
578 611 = 202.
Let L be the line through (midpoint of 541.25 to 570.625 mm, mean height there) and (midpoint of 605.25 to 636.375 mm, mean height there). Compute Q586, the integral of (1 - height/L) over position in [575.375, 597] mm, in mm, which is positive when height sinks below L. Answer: -2.6 mm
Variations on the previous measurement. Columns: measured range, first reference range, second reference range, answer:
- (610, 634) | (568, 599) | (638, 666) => -0.05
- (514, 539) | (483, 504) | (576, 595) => 1.36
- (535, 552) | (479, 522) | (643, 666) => 1.93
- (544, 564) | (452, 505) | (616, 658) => 1.31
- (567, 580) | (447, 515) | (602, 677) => -1.10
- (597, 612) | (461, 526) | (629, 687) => -2.31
